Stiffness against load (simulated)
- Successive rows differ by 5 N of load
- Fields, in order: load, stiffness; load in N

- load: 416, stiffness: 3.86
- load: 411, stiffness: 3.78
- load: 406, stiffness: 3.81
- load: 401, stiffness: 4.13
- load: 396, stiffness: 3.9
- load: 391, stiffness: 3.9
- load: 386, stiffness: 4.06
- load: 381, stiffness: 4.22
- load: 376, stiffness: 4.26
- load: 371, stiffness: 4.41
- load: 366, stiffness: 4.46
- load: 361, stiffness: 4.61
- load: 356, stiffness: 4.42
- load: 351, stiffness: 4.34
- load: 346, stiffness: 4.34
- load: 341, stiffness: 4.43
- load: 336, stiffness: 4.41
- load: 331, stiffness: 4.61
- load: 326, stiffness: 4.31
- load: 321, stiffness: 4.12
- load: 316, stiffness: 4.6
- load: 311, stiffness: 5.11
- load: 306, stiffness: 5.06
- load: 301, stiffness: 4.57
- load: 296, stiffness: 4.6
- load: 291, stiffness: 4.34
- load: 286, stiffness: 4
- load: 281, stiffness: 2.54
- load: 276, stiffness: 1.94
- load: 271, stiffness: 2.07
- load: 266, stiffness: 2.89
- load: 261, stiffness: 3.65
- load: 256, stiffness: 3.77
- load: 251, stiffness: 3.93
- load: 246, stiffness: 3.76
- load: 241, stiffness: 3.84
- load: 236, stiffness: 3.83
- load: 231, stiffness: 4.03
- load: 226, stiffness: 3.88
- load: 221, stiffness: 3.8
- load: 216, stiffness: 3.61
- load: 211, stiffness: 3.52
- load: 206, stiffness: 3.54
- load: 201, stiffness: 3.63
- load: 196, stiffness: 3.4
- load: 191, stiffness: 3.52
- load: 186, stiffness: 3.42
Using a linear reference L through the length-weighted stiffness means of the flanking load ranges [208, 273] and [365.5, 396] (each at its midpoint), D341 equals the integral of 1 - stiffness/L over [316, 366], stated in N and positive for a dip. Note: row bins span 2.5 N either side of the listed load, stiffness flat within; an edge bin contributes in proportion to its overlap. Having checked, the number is -5.0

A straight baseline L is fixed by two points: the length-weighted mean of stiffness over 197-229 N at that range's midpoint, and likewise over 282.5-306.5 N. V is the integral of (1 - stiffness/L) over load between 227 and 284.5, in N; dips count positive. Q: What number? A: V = 9.8 N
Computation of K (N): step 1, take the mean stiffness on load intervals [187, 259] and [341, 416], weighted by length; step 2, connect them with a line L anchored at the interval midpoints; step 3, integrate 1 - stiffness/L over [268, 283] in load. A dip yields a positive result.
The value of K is 6.5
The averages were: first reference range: 3.71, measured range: 2.19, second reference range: 4.19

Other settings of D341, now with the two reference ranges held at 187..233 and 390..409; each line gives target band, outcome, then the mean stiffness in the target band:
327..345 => -2.9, 4.46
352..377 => -3.6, 4.44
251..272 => 2.6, 3.27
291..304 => -2.7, 4.56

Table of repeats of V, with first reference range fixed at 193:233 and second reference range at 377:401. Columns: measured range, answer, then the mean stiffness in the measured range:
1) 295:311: -3.9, 4.81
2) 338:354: -1.7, 4.37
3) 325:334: -1.3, 4.48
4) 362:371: -1.1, 4.47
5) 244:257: -0.3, 3.83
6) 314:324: -1.2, 4.35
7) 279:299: -0.4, 3.92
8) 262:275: 4.2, 2.55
